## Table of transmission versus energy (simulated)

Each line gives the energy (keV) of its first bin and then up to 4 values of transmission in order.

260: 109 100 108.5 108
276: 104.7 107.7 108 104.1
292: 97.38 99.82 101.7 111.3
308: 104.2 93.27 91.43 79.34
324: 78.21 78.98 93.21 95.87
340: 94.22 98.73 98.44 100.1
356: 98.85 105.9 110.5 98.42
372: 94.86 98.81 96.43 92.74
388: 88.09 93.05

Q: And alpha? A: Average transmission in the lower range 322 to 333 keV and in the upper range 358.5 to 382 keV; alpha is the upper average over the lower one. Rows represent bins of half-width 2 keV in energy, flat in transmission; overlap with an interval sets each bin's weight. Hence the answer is 1.22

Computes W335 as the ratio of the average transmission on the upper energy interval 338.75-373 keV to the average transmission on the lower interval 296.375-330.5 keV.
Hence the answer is 1.08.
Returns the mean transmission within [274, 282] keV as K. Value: 106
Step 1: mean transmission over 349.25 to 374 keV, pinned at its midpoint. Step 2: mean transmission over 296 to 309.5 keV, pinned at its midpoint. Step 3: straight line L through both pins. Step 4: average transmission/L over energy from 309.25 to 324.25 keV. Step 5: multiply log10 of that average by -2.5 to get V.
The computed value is 0.19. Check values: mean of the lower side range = 105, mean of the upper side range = 101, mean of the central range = 87.4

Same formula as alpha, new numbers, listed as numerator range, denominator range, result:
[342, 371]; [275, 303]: 0.98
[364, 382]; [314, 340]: 1.14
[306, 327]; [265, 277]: 0.83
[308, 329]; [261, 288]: 0.81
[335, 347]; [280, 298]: 0.94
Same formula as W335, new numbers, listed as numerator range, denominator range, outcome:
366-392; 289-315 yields 0.94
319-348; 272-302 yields 0.86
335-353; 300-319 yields 0.98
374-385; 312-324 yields 1.13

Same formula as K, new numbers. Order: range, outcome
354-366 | 105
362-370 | 104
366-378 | 97.4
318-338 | 85.1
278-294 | 104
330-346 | 95.5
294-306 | 104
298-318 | 100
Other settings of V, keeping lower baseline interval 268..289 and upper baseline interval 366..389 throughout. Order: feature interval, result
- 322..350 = 0.101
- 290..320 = 0.056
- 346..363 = -0.039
